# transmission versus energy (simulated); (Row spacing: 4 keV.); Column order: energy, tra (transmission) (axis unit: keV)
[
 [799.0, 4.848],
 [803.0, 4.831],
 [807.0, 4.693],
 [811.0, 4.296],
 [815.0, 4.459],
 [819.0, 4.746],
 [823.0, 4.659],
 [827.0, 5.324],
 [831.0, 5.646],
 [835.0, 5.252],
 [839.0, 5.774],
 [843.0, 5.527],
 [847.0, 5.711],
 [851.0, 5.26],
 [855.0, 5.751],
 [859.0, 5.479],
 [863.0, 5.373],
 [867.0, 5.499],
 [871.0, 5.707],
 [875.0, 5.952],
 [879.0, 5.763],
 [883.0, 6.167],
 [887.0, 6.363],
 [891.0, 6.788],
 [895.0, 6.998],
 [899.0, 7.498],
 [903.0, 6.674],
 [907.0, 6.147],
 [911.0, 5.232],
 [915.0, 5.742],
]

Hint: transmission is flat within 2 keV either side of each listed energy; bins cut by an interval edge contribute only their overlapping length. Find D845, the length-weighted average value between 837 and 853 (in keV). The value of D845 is 5.57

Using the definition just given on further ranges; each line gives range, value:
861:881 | 5.66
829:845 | 5.55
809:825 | 4.54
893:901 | 7.25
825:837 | 5.41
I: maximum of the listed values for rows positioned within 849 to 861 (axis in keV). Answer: 5.751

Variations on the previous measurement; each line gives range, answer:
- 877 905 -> 7.498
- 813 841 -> 5.774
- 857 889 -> 6.363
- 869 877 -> 5.952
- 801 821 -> 4.831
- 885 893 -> 6.788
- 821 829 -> 5.324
